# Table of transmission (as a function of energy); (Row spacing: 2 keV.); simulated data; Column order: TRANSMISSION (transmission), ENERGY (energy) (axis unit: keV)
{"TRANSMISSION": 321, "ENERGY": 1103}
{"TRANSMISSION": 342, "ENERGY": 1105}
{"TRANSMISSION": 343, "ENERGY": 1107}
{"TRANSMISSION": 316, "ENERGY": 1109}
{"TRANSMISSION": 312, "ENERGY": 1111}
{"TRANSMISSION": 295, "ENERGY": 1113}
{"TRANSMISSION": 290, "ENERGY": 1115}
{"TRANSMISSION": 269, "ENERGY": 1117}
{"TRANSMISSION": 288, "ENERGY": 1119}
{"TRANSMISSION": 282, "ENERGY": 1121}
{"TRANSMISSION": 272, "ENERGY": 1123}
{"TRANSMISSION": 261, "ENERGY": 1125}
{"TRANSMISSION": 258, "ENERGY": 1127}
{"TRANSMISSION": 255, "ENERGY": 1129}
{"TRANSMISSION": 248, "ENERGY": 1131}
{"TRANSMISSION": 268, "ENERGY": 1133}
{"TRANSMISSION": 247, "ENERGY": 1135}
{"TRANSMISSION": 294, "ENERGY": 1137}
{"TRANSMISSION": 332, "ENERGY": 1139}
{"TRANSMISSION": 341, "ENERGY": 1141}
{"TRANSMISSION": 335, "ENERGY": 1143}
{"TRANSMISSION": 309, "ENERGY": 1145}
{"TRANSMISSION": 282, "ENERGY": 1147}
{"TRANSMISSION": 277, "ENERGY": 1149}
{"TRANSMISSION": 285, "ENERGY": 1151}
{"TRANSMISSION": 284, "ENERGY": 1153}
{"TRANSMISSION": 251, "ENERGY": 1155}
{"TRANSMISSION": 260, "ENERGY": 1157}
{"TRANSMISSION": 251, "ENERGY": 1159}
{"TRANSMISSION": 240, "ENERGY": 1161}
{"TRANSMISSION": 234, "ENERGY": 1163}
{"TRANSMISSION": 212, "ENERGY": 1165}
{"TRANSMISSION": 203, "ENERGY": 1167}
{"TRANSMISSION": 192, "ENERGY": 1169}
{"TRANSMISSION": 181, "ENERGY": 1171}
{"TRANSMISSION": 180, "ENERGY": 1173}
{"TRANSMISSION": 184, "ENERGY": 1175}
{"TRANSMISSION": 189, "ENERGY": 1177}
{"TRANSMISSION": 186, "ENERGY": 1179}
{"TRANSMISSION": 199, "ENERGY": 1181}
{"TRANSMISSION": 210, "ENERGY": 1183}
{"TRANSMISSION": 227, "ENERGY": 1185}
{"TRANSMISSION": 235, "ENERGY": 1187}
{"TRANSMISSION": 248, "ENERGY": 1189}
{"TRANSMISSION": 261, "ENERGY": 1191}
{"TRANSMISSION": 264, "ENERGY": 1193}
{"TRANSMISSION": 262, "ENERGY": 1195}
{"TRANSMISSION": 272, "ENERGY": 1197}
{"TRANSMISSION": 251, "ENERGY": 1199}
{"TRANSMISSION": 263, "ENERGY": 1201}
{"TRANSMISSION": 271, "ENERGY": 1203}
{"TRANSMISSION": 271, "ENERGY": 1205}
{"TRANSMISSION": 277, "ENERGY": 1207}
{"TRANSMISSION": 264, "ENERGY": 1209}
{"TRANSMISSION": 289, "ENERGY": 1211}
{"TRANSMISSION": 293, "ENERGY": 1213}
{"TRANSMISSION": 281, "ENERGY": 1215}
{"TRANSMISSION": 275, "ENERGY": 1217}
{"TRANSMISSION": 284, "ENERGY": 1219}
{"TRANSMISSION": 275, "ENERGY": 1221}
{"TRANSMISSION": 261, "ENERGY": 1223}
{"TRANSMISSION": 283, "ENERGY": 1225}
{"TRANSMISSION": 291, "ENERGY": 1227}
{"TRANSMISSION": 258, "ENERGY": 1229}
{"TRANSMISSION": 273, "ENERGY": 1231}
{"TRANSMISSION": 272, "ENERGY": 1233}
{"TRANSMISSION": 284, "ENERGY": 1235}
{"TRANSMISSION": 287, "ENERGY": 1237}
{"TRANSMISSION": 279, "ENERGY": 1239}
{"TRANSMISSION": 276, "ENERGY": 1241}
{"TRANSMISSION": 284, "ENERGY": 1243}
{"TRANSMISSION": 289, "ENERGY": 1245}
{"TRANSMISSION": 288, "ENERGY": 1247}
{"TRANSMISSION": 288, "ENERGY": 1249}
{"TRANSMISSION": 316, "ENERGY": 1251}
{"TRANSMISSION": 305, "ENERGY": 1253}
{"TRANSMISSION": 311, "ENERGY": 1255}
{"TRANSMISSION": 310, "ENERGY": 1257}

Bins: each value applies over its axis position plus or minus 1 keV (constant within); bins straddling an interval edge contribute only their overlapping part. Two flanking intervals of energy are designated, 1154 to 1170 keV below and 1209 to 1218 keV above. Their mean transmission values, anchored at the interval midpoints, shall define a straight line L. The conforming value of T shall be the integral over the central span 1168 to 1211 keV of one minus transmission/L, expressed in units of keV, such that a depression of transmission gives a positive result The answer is 4.2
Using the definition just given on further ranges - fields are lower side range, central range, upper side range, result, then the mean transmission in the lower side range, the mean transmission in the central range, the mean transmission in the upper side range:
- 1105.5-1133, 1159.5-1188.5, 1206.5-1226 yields 7.7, 284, 207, 278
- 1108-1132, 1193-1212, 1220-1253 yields 0.9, 279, 269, 282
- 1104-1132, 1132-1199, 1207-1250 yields 8.5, 288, 248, 280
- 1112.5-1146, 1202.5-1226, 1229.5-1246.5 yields 0.3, 285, 277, 280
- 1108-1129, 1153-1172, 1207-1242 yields 3.6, 283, 228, 278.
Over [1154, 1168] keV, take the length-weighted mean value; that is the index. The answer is 236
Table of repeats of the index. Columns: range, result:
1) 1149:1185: 222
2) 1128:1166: 274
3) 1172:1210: 238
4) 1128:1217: 254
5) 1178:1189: 215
